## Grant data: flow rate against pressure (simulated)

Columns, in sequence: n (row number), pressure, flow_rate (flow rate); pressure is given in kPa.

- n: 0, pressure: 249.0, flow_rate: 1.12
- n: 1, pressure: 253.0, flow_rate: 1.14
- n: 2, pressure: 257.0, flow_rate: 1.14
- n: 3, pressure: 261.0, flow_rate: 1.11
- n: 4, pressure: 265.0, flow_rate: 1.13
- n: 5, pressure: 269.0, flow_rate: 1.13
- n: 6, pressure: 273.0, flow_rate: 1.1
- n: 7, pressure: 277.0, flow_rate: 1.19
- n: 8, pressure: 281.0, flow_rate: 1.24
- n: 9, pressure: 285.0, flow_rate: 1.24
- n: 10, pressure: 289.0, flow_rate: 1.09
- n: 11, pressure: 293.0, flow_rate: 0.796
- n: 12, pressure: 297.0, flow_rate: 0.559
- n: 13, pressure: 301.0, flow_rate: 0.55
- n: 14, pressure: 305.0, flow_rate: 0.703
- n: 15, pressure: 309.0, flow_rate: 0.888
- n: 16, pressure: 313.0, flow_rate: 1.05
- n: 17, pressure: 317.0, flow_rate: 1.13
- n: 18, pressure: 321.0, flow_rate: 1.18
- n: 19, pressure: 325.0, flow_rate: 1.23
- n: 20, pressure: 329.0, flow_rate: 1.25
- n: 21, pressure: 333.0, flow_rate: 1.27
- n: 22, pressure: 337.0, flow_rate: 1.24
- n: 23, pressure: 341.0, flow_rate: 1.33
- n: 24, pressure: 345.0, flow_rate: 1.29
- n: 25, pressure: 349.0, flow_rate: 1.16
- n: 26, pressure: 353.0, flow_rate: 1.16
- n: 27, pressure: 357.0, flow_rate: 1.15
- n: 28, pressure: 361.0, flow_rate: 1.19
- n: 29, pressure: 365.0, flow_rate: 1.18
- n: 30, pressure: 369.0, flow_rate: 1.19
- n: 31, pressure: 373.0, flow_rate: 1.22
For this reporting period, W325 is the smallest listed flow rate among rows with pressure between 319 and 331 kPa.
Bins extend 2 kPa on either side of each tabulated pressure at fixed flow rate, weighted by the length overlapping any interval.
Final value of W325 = 1.18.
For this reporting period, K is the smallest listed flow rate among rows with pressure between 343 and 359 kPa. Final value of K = 1.15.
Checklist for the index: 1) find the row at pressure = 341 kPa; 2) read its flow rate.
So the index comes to 1.33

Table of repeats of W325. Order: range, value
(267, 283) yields 1.1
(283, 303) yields 0.55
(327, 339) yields 1.24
